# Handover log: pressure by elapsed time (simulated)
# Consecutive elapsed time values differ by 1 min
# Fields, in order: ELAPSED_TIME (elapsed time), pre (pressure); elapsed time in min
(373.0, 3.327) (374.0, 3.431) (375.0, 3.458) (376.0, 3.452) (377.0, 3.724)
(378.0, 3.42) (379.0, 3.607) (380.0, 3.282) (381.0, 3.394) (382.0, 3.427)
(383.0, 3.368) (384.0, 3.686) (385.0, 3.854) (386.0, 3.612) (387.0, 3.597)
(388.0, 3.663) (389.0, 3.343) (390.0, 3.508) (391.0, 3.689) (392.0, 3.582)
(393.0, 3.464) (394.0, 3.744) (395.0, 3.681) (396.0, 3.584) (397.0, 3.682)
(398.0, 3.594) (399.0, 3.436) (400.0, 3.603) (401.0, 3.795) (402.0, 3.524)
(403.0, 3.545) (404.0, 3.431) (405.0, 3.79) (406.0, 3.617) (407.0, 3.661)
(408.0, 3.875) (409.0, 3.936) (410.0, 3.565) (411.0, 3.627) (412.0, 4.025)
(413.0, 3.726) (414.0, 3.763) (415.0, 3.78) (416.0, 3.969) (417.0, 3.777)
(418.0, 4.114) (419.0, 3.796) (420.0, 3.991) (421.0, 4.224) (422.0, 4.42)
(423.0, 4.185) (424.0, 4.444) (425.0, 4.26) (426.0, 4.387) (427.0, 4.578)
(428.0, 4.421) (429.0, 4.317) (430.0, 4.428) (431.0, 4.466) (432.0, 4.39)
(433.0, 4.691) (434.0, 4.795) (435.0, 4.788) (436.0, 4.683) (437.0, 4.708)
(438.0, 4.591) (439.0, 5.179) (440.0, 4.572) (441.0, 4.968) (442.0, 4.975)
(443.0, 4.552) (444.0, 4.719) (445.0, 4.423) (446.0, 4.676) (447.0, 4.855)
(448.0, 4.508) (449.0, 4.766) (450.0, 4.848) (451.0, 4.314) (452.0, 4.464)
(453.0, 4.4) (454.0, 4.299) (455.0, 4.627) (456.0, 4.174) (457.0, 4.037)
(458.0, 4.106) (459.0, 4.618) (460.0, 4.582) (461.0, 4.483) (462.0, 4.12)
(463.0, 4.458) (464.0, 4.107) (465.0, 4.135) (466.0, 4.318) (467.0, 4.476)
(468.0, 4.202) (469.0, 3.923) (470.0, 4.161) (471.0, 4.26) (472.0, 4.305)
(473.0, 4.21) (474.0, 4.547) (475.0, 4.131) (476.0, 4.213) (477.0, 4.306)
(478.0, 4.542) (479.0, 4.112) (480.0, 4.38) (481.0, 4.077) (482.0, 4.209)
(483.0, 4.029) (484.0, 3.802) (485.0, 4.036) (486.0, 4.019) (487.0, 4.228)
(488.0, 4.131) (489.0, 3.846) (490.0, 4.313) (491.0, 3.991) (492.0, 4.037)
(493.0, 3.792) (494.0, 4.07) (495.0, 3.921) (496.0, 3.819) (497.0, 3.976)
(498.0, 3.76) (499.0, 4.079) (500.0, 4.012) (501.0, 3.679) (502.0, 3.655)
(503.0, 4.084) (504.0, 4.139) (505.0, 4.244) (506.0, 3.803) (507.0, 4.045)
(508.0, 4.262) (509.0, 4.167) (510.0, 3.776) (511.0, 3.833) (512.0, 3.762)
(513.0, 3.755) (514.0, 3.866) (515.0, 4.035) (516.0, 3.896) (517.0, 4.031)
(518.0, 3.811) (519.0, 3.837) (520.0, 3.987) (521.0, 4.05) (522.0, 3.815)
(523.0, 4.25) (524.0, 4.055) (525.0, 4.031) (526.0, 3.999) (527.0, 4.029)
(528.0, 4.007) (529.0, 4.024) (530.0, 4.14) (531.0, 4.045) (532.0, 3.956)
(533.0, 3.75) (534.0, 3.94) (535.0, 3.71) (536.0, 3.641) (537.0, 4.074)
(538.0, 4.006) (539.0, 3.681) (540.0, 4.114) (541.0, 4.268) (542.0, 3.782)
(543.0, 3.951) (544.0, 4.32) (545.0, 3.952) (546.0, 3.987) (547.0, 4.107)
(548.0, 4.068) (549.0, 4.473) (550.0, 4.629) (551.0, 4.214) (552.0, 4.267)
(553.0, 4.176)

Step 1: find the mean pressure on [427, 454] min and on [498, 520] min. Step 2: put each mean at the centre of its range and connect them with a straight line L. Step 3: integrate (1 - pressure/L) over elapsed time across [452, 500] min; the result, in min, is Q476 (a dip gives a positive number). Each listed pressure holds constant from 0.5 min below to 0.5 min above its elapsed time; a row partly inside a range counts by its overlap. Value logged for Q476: 1.0 min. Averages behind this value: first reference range 4.63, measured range 4.18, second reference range 3.94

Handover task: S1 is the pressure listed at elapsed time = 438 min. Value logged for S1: 4.591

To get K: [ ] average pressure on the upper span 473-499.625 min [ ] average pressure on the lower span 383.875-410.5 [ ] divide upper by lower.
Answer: 1.13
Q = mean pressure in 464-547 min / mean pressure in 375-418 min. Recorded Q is 1.11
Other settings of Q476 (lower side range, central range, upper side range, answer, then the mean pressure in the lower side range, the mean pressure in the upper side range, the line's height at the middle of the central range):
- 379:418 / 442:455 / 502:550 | -2.8 min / 3.64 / 3.99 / 3.78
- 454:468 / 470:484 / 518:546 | 0.0 min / 4.32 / 3.98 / 4.24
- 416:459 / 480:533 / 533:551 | 2.5 min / 4.47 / 4.04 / 4.18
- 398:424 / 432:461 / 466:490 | -4.3 min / 3.82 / 4.19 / 4.01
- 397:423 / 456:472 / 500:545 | -1.6 min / 3.79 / 3.96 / 3.87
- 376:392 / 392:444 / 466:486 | -4.2 min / 3.54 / 4.2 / 3.79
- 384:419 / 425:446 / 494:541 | -4.8 min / 3.68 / 3.95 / 3.76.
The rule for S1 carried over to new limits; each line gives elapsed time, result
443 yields 4.552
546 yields 3.987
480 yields 4.38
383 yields 3.368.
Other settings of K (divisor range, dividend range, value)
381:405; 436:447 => 1.32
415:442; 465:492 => 0.94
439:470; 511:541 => 0.88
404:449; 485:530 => 0.93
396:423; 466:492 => 1.10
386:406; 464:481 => 1.18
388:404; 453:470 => 1.20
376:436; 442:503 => 1.10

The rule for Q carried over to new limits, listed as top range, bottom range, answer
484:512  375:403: 1.12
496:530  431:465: 0.87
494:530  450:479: 0.92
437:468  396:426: 1.18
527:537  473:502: 0.97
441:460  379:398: 1.27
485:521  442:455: 0.86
